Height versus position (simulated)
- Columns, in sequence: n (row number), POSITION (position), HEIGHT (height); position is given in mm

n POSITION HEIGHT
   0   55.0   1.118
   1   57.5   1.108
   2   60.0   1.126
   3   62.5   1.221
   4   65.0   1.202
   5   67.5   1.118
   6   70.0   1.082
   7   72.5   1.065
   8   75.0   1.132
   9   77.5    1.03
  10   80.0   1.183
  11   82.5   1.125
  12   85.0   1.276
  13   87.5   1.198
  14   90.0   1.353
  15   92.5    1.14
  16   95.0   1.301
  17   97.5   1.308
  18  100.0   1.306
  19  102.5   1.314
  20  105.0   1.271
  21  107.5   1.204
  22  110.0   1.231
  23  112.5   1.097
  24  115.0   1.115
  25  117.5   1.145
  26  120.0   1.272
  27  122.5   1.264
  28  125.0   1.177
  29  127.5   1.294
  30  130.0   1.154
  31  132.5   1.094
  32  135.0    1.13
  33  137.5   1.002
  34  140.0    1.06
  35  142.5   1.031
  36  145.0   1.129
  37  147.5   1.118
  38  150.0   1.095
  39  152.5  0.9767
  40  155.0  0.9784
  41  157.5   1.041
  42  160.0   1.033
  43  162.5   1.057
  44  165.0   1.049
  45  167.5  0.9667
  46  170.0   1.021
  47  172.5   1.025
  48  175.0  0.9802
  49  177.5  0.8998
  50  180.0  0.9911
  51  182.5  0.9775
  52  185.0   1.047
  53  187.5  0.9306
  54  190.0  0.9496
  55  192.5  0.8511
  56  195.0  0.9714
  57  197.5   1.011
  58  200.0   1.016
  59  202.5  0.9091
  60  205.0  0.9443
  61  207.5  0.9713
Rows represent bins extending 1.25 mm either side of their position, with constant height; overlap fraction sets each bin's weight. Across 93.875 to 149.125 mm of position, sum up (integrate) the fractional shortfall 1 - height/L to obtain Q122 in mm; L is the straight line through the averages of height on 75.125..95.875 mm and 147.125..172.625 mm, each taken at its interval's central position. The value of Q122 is -3.2 mm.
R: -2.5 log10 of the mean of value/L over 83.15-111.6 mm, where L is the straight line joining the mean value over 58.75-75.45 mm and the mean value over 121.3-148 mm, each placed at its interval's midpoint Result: -0.11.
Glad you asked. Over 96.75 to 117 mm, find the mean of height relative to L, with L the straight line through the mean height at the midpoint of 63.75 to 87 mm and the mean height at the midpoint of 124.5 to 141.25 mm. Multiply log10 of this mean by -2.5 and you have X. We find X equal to -0.09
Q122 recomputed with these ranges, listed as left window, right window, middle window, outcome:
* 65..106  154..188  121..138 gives -1.08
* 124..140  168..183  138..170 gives 0.44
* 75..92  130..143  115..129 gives -1.45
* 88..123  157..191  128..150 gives 0.43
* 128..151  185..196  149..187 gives 0.02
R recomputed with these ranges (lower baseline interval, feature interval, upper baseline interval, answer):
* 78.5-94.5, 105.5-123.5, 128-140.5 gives -0.041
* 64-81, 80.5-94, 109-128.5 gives -0.071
